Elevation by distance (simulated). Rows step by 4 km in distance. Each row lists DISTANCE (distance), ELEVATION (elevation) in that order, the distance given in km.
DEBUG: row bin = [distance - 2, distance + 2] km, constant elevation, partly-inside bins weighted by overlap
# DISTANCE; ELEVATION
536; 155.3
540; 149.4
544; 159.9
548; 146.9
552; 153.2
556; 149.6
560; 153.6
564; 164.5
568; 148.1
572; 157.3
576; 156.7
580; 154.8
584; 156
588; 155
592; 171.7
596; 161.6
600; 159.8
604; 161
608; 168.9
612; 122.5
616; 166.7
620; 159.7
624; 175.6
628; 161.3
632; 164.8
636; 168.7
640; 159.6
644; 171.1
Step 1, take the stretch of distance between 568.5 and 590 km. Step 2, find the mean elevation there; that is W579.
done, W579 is 155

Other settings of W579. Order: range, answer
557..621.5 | 157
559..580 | 156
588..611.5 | 161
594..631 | 160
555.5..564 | 155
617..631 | 166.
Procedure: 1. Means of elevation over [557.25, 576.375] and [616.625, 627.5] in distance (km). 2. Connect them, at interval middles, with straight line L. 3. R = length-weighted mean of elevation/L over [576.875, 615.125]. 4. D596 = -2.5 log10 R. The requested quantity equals 0.03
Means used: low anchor 156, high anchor 167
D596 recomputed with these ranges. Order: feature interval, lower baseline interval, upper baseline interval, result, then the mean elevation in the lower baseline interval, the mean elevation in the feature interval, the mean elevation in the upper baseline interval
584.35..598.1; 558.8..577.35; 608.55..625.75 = -0.04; 156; 162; 157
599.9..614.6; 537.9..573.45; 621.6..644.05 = 0.06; 154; 153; 166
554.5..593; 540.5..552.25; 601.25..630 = -0.01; 153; 156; 159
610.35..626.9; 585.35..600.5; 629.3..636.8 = 0.05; 162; 157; 166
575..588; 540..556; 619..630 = 0.02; 152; 156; 166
